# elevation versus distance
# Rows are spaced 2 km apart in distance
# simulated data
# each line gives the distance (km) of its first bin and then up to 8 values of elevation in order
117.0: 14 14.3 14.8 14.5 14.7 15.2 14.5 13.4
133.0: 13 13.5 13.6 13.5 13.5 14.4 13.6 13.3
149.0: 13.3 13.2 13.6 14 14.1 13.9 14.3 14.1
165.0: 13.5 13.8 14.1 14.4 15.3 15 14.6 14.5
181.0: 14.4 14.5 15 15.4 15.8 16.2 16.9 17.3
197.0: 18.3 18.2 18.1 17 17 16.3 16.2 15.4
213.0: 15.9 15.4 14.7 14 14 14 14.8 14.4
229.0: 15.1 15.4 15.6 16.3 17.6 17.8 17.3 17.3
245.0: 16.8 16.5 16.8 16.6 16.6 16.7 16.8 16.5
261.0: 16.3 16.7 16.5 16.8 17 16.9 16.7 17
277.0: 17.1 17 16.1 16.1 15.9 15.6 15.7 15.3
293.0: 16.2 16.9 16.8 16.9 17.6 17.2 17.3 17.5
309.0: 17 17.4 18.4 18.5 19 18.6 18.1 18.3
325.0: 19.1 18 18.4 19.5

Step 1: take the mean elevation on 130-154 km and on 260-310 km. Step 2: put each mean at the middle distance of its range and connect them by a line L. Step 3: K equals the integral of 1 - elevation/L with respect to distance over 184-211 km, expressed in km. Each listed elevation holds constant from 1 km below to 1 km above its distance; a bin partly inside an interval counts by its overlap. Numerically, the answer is -3.63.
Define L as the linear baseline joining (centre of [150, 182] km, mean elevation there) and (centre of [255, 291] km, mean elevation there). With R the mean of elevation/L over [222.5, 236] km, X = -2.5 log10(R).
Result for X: 0.03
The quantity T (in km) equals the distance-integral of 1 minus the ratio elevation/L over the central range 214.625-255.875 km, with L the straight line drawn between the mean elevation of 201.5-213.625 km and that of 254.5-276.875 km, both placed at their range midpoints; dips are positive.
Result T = 1.6 km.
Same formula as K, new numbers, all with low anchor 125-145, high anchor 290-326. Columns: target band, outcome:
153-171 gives 0.6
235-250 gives -0.9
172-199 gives -1.4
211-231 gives 1.2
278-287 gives 0.4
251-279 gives -0.2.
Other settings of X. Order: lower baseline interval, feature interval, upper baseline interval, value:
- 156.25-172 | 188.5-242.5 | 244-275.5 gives -0.05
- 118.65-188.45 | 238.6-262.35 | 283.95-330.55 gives -0.04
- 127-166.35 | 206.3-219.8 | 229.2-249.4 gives 0.03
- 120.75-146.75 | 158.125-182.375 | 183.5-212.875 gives 0.08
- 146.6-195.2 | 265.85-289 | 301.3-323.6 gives 0.04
